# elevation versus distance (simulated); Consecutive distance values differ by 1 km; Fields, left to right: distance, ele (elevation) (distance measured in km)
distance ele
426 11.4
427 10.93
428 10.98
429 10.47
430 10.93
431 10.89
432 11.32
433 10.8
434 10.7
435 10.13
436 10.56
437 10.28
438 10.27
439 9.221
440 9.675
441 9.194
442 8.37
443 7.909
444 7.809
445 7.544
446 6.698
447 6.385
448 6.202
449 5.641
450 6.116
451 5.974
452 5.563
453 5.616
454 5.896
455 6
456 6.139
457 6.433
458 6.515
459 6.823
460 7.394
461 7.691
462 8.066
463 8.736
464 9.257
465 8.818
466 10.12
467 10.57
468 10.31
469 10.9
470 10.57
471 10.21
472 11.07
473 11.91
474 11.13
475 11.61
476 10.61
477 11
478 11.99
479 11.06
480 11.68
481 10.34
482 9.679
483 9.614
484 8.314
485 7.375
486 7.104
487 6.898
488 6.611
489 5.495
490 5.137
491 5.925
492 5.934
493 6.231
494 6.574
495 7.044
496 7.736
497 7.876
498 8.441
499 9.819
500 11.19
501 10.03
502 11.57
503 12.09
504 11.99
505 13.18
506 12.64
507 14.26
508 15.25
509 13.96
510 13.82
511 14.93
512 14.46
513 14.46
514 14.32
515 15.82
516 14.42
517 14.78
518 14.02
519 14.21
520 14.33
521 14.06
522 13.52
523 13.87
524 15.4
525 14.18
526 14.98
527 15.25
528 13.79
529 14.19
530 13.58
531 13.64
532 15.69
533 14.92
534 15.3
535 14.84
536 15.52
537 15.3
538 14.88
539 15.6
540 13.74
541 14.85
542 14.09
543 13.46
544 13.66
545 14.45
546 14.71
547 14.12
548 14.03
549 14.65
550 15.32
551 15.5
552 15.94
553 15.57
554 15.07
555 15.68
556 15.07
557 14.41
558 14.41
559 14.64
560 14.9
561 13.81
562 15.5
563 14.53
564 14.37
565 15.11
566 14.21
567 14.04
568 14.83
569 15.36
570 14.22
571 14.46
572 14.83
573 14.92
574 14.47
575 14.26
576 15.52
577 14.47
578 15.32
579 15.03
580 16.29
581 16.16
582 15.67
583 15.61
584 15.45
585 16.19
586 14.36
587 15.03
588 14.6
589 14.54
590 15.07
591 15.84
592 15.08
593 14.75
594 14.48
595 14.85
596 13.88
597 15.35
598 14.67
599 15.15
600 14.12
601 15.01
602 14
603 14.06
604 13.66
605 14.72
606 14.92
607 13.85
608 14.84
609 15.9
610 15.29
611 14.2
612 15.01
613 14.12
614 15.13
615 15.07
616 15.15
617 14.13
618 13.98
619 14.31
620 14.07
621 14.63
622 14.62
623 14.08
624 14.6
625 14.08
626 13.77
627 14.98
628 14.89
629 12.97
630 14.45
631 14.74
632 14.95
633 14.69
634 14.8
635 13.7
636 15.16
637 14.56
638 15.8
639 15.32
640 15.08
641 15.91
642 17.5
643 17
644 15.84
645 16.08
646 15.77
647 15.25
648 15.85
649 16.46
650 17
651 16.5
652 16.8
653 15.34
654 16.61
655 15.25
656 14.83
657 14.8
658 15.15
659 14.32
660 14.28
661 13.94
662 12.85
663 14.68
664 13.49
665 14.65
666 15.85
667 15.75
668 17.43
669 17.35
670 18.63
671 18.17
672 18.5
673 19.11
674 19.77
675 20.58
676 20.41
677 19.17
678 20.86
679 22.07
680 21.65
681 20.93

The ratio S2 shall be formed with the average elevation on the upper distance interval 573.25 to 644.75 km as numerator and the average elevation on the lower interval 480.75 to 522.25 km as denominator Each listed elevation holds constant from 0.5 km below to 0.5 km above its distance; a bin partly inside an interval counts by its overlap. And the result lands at 1.4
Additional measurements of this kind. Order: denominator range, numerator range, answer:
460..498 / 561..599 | 1.67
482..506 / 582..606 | 1.75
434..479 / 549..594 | 1.73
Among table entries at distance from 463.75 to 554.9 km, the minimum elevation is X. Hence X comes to 5.137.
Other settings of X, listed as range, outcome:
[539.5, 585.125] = 13.46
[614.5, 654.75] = 12.97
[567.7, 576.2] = 14.22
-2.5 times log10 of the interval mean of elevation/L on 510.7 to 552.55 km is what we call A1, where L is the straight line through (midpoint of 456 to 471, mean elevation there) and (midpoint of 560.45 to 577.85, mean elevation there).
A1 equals -0.17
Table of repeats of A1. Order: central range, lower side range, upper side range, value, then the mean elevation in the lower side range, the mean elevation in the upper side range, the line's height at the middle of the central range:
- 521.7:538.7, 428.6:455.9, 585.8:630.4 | -0.250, 8.34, 14.6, 11.7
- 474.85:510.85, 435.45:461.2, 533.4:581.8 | 0.074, 7.38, 14.8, 10.4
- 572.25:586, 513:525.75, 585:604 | -0.045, 14.4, 14.7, 14.7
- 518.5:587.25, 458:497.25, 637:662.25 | -0.248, 8.83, 15.6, 11.8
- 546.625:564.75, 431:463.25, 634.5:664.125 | -0.240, 7.9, 15.4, 11.9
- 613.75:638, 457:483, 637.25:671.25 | 0.023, 9.85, 15.7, 14.8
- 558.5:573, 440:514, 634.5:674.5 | -0.168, 9.18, 15.9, 12.5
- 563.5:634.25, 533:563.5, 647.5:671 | 0.031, 14.8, 15.6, 15.2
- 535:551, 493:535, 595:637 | -0.090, 13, 14.5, 13.4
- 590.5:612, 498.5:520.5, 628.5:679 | 0.033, 13.4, 16.1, 15.2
